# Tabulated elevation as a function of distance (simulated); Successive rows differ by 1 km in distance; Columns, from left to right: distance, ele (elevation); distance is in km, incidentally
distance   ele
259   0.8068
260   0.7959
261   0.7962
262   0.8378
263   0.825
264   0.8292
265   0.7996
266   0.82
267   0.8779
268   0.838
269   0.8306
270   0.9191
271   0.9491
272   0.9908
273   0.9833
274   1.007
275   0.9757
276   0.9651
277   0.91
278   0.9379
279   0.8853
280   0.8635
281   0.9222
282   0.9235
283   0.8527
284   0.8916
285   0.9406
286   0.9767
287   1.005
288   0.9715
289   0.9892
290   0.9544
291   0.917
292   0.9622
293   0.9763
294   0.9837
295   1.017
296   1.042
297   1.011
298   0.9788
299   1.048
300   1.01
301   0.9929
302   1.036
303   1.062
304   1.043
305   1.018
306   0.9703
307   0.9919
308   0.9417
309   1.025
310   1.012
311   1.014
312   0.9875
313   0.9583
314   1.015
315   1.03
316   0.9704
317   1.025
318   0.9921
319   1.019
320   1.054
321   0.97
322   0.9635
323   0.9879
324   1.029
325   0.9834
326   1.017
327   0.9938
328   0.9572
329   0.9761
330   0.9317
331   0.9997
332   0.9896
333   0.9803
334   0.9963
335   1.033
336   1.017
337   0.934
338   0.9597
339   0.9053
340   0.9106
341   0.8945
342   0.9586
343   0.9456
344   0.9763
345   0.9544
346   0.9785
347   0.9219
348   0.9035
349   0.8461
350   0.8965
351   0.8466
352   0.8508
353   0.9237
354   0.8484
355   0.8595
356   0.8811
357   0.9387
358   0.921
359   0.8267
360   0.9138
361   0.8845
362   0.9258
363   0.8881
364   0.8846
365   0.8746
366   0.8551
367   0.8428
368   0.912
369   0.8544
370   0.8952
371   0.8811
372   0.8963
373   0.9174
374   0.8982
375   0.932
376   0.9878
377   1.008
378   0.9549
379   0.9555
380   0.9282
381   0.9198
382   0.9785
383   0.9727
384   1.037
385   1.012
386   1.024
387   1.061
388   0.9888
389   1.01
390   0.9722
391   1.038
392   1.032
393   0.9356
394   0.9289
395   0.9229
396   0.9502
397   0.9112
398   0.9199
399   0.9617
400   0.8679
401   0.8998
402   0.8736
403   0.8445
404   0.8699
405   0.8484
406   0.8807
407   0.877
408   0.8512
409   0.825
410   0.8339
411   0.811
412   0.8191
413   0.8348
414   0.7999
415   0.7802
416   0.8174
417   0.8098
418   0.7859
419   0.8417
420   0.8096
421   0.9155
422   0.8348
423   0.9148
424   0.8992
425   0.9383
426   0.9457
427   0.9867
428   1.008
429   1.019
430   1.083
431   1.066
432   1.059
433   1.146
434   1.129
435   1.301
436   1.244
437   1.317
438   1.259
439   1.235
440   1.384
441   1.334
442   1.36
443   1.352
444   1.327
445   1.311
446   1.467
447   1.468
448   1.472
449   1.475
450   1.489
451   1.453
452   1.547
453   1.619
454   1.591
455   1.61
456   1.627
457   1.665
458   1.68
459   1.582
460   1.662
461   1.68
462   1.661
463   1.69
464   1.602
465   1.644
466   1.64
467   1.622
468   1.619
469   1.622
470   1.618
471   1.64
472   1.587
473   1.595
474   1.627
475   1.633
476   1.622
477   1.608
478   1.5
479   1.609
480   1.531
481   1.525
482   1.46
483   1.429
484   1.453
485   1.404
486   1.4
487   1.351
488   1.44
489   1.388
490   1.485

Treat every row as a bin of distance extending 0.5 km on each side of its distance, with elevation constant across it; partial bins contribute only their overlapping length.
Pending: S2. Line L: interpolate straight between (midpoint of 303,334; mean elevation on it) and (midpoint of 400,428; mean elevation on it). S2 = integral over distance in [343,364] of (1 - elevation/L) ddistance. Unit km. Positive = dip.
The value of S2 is 1.03 km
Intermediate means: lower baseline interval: 0.996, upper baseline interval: 0.86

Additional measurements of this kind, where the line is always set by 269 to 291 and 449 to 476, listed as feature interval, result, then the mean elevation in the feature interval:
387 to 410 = 7.62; 0.92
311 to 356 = 6.94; 0.959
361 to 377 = 4.66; 0.899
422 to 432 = 3.39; 0.981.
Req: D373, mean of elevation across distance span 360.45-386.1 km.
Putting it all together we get 0.926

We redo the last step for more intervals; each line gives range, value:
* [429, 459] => 1.38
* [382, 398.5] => 0.982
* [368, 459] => 1.07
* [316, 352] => 0.963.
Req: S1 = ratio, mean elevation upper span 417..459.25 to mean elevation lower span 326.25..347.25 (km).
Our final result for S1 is 1.29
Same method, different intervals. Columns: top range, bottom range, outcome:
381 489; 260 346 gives 1.27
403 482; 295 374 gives 1.34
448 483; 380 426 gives 1.76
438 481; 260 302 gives 1.66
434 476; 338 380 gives 1.67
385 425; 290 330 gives 0.90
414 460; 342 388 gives 1.33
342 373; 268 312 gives 0.92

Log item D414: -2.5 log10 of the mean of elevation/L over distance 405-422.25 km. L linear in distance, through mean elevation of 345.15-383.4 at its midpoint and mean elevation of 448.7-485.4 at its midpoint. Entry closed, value 0.43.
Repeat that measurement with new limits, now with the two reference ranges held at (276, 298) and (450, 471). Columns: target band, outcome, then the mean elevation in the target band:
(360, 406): 0.38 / 0.932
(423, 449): 0.26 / 1.2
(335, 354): 0.26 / 0.924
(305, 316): 0.05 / 0.995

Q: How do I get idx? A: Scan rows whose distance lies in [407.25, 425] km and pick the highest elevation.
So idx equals 0.9383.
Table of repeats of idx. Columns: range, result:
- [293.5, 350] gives 1.062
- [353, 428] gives 1.061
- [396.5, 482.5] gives 1.69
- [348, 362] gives 0.9387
